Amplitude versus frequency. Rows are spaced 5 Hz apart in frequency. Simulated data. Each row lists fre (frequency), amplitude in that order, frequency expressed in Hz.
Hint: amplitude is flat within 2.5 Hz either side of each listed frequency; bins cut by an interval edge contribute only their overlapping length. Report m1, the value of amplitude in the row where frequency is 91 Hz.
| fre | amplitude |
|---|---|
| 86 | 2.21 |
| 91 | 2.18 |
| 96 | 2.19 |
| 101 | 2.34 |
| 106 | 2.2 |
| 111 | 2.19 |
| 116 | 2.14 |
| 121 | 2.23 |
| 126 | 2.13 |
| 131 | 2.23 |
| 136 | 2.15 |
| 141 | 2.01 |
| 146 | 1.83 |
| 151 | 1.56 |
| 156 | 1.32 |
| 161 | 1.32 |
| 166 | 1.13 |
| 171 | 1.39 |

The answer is 2.18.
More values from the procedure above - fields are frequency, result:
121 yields 2.23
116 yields 2.14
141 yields 2.01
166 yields 1.13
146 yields 1.83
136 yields 2.15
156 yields 1.32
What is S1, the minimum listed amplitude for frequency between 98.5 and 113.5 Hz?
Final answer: 2.19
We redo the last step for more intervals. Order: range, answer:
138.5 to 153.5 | 1.56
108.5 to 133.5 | 2.13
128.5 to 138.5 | 2.15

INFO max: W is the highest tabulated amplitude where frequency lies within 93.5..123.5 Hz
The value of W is 2.34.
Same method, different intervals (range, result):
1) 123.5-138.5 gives 2.23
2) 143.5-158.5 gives 1.83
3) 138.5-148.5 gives 2.01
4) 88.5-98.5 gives 2.19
